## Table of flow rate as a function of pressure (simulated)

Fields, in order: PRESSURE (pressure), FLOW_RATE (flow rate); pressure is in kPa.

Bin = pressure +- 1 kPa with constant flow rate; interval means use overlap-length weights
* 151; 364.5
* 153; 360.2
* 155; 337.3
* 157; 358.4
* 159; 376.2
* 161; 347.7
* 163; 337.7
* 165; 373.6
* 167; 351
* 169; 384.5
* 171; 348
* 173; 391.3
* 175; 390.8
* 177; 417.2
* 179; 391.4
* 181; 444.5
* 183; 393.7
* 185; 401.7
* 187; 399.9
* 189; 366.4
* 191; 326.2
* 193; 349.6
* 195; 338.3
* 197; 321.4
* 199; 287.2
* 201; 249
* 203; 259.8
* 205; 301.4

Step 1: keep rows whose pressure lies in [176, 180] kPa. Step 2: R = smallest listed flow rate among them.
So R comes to 391.4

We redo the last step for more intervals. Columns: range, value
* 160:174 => 337.7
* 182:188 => 393.7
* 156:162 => 347.7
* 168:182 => 348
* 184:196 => 326.2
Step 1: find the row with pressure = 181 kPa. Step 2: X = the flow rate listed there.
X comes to 444.5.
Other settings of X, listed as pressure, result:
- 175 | 390.8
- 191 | 326.2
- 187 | 399.9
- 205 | 301.4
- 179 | 391.4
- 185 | 401.7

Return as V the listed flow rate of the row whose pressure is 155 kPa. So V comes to 337.3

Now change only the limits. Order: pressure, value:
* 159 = 376.2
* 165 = 373.6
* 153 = 360.2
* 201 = 249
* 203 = 259.8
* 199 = 287.2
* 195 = 338.3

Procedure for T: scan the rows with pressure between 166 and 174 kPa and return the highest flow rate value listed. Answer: 391.3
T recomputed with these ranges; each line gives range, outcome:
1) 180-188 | 444.5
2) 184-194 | 401.7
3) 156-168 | 376.2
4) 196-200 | 321.4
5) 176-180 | 417.2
